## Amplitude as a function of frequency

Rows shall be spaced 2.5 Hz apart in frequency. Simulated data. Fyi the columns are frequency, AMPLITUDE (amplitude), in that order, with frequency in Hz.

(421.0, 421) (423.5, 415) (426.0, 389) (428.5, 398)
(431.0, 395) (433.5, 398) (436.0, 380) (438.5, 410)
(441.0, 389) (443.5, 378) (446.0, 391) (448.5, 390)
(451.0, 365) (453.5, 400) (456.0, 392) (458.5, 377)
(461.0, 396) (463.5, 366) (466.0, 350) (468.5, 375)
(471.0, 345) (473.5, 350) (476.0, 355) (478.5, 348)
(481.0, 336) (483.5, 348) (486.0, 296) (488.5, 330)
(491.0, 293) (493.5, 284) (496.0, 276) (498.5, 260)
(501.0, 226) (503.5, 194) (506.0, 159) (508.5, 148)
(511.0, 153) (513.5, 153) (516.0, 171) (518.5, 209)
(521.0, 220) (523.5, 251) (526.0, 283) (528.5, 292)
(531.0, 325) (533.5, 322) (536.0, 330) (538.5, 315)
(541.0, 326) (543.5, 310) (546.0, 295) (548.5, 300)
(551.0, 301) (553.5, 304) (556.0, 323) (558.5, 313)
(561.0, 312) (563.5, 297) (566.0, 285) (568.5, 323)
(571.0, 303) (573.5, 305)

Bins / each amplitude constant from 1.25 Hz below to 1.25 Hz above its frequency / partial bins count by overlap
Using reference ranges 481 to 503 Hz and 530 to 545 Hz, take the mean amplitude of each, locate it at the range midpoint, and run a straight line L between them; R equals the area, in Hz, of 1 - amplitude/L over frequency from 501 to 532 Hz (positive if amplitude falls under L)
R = 9.5 Hz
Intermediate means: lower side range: 289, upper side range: 321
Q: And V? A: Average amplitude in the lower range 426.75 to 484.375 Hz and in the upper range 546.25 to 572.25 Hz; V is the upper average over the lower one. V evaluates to 0.81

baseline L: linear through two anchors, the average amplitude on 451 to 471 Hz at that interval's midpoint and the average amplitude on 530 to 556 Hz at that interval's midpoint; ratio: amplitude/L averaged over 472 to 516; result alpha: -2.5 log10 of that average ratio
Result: 0.32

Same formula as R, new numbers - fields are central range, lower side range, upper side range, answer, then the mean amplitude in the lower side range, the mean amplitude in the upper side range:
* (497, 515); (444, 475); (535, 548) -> 8.2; 375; 314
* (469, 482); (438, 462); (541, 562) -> 0.7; 388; 308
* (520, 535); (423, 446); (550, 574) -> 2.1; 394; 307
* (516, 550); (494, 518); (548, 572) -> -4.6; 197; 306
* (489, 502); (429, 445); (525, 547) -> 2.7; 392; 311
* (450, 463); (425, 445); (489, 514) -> -1.9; 392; 220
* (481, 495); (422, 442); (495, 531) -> -2.0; 397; 217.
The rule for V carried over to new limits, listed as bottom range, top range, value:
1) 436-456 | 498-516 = 0.46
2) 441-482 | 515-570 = 0.79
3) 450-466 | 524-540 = 0.81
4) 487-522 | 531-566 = 1.41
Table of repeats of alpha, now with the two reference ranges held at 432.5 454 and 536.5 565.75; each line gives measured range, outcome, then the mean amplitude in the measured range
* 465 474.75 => 0.041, 355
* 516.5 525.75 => 0.402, 228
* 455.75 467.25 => 0.001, 375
